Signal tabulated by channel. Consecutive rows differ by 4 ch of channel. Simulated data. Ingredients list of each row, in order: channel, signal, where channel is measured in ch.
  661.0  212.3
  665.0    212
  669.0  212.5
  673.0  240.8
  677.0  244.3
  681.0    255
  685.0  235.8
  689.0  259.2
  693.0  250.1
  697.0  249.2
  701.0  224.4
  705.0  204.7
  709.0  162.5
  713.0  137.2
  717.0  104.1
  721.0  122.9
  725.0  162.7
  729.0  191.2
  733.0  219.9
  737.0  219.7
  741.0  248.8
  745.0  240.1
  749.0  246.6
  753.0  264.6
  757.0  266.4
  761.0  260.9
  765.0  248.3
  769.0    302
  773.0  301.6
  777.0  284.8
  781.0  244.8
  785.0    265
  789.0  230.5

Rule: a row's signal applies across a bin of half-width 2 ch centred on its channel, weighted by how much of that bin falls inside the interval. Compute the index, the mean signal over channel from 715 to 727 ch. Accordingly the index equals 130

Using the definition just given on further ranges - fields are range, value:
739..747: 244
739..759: 253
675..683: 250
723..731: 177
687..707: 238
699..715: 182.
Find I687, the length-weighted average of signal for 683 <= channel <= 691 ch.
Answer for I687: 248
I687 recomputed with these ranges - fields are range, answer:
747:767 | 257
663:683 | 233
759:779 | 280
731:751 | 235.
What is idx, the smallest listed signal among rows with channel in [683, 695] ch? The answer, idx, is 235.8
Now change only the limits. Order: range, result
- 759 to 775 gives 248.3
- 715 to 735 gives 104.1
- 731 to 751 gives 219.7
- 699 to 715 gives 137.2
